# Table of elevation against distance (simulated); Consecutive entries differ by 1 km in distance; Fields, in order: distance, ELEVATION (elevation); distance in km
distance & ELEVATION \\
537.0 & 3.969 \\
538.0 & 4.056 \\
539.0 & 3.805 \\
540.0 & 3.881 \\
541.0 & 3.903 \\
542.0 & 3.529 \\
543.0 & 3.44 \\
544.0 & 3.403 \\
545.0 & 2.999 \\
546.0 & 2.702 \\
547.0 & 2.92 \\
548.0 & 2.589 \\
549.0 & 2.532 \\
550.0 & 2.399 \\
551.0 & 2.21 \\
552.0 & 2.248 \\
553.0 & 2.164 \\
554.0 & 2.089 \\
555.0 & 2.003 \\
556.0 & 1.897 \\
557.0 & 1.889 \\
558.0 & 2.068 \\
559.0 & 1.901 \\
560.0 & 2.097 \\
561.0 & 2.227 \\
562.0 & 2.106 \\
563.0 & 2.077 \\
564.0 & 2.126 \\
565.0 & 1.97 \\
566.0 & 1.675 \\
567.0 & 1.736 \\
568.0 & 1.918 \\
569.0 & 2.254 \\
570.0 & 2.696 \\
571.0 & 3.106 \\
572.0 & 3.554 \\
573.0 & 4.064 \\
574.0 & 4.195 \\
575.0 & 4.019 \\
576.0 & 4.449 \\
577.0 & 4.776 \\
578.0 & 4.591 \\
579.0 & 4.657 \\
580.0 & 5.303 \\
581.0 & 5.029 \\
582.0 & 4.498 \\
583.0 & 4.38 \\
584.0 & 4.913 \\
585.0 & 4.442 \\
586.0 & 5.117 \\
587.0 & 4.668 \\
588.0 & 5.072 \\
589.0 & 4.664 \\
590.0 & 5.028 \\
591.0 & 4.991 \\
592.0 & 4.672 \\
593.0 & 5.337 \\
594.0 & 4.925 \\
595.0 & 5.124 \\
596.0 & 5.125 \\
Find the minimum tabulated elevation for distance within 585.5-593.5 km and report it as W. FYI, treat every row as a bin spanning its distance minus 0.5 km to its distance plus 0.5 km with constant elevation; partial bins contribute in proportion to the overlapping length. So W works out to 4.664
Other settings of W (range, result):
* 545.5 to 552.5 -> 2.21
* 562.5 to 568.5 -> 1.675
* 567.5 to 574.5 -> 1.918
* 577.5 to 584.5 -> 4.38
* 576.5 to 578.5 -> 4.591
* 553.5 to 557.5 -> 1.889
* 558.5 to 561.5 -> 1.901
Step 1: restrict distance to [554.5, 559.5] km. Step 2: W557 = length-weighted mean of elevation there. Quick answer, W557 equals 1.95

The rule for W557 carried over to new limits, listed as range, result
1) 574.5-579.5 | 4.5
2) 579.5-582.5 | 4.94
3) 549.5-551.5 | 2.3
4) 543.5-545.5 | 3.2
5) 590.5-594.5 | 4.98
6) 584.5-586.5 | 4.78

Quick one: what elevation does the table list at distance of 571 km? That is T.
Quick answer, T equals 3.106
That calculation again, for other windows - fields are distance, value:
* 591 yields 4.991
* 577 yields 4.776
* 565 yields 1.97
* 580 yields 5.303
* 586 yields 5.117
